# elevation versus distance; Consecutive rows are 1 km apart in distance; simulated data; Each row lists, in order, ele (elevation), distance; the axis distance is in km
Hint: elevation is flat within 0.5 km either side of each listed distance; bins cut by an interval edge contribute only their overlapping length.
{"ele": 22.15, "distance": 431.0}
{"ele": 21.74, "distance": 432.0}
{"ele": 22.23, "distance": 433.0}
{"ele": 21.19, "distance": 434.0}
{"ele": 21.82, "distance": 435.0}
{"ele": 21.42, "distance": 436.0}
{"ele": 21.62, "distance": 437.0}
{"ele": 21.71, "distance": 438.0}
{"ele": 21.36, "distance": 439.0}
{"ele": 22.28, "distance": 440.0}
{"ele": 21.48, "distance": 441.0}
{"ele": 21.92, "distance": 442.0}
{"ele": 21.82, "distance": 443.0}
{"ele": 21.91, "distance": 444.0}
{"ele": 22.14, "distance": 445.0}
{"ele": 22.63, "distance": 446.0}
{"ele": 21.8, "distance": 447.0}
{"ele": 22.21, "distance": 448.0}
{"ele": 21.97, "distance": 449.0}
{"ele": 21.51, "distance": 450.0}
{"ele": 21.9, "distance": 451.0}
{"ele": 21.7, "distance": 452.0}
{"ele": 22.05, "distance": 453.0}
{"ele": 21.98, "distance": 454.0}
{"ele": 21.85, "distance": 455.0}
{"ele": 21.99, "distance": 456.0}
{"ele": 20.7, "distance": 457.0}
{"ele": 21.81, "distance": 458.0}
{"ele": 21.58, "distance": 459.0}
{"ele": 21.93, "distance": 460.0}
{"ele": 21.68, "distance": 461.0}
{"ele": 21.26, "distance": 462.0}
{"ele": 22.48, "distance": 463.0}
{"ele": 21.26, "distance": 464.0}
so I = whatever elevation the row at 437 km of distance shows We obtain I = 21.62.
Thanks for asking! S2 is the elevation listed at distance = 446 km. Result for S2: 22.63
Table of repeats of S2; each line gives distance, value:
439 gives 21.36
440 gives 22.28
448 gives 22.21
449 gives 21.97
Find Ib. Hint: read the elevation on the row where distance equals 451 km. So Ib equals 21.9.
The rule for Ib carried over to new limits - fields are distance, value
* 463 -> 22.48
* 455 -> 21.85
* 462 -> 21.26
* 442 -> 21.92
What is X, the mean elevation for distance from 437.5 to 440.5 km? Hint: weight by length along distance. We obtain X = 21.8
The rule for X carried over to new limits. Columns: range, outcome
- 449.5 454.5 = 21.8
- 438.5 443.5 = 21.8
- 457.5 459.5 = 21.7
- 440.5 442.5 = 21.7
